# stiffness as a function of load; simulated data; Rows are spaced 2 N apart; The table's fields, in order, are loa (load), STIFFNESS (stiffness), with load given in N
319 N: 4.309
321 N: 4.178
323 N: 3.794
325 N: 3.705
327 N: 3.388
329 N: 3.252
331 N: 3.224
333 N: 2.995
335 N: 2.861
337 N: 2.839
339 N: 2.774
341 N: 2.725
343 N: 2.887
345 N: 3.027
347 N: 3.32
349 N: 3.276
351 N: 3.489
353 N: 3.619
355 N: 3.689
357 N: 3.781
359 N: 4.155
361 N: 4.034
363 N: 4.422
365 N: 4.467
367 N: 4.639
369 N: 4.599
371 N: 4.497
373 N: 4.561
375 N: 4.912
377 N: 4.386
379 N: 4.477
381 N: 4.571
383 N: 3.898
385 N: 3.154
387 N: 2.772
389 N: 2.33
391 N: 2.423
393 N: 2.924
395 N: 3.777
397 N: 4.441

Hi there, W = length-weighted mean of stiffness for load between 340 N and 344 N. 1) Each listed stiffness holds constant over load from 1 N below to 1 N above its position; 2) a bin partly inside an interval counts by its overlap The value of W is 2.81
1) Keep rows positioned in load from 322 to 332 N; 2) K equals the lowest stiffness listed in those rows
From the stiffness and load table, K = 3.224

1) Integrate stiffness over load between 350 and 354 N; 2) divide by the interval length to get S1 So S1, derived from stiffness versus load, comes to 3.55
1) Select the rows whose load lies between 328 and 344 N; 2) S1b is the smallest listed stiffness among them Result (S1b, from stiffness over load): 2.725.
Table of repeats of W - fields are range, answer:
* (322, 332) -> 3.47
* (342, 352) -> 3.2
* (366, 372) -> 4.58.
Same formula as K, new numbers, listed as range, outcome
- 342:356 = 2.887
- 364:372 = 4.467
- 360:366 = 4.034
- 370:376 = 4.497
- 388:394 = 2.33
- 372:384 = 3.898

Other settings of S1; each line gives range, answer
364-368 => 4.55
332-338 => 2.9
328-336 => 3.08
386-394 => 2.61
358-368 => 4.34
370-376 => 4.66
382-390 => 3.04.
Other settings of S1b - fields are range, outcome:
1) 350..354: 3.489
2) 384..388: 2.772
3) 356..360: 3.781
